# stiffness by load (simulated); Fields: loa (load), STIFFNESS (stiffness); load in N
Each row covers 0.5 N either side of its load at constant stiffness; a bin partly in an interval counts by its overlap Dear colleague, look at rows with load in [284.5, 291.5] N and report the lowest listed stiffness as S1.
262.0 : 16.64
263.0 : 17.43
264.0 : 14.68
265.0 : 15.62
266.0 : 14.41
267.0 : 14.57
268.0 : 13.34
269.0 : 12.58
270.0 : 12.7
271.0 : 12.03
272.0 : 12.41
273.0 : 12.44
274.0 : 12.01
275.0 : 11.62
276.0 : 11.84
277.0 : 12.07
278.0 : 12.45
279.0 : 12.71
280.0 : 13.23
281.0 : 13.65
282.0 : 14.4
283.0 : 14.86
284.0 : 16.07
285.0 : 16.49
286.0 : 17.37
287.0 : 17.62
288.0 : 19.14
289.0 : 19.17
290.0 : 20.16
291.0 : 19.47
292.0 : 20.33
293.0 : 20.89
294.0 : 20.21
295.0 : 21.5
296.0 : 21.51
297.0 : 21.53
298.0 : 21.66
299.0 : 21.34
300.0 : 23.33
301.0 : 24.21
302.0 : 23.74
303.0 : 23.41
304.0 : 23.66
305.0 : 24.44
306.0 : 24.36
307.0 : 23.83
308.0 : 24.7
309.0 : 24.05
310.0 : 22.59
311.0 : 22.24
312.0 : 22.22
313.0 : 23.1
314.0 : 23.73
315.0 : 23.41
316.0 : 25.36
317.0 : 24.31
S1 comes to 16.49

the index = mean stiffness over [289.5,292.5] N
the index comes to 20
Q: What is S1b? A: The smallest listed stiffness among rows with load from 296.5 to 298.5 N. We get 21.53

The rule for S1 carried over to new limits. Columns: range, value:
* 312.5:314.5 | 23.1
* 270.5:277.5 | 11.62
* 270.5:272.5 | 12.03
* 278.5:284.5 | 12.71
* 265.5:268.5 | 13.34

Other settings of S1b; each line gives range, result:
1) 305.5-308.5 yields 23.83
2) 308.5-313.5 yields 22.22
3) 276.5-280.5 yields 12.07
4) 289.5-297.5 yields 19.47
